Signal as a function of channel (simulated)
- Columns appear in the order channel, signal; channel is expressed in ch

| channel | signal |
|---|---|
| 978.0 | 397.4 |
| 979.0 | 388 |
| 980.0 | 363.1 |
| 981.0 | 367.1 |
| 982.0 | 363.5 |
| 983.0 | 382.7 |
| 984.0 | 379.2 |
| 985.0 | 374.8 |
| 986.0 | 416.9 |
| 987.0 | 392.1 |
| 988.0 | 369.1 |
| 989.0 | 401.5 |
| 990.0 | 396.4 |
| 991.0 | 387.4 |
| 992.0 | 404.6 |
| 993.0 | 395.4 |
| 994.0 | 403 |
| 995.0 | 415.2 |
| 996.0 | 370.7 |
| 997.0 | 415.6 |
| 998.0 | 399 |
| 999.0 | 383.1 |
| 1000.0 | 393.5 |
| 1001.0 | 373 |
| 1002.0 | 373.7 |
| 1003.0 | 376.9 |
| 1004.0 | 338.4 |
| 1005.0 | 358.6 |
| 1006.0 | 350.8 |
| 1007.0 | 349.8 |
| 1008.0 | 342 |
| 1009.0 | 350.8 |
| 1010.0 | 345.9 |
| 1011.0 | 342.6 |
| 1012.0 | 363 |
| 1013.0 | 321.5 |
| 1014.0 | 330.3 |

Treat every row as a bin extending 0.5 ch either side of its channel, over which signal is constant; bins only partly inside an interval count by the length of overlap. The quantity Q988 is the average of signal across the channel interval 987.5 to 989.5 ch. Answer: 385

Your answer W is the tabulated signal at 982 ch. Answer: 363.5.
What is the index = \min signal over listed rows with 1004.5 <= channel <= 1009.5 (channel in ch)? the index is 342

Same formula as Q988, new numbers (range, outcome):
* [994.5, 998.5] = 400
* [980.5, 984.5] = 373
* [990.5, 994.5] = 398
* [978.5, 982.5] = 370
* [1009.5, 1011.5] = 344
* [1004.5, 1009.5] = 350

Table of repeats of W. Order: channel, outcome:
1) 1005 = 358.6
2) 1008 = 342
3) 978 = 397.4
